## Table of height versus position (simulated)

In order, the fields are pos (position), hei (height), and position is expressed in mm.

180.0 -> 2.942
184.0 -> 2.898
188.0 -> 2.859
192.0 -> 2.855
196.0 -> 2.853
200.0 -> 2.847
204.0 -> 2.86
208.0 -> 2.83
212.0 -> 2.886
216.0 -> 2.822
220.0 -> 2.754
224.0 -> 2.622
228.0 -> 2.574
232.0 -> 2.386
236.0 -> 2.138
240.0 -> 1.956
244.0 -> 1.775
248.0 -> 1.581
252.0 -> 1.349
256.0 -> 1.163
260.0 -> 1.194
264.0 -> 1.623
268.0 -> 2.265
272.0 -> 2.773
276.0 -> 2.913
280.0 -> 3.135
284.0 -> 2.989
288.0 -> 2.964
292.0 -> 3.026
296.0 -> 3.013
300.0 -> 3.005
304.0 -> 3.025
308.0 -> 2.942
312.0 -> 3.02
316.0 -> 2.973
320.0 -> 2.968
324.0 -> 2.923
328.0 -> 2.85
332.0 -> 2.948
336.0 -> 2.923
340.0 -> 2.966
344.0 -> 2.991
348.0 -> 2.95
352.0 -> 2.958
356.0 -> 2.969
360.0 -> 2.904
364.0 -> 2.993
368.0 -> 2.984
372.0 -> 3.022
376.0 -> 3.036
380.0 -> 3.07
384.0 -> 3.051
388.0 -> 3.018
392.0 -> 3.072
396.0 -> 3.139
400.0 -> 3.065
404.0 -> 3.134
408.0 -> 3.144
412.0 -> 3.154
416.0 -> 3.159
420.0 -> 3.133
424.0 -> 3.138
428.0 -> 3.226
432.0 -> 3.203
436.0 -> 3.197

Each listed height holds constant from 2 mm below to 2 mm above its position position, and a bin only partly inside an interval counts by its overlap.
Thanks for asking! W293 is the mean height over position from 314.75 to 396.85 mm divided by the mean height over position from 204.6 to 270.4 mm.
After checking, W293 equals 1.39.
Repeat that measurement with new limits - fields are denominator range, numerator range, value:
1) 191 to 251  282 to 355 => 1.19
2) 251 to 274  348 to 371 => 1.70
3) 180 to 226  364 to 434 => 1.09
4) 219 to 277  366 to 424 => 1.51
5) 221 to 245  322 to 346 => 1.29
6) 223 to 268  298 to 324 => 1.61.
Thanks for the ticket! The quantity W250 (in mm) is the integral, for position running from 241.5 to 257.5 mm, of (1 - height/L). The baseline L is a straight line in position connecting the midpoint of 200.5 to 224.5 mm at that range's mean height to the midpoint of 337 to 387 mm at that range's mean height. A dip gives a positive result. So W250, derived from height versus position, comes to 7.64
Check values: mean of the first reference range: 2.81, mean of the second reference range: 2.99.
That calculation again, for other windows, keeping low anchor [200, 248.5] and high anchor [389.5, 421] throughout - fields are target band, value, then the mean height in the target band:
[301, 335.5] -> -1.8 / 2.96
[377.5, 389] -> 0.0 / 3.05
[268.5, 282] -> -1.0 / 2.87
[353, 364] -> 0.0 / 2.95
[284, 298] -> -1.5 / 3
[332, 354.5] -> -0.4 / 2.96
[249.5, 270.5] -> 8.5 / 1.55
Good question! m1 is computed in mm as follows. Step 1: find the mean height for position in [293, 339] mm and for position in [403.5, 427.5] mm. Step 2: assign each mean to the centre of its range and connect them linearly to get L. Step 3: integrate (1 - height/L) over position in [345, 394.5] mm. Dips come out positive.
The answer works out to 1.0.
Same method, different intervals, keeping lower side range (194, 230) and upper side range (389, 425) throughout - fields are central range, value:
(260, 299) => 3.1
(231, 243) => 3.0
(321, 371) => 1.1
